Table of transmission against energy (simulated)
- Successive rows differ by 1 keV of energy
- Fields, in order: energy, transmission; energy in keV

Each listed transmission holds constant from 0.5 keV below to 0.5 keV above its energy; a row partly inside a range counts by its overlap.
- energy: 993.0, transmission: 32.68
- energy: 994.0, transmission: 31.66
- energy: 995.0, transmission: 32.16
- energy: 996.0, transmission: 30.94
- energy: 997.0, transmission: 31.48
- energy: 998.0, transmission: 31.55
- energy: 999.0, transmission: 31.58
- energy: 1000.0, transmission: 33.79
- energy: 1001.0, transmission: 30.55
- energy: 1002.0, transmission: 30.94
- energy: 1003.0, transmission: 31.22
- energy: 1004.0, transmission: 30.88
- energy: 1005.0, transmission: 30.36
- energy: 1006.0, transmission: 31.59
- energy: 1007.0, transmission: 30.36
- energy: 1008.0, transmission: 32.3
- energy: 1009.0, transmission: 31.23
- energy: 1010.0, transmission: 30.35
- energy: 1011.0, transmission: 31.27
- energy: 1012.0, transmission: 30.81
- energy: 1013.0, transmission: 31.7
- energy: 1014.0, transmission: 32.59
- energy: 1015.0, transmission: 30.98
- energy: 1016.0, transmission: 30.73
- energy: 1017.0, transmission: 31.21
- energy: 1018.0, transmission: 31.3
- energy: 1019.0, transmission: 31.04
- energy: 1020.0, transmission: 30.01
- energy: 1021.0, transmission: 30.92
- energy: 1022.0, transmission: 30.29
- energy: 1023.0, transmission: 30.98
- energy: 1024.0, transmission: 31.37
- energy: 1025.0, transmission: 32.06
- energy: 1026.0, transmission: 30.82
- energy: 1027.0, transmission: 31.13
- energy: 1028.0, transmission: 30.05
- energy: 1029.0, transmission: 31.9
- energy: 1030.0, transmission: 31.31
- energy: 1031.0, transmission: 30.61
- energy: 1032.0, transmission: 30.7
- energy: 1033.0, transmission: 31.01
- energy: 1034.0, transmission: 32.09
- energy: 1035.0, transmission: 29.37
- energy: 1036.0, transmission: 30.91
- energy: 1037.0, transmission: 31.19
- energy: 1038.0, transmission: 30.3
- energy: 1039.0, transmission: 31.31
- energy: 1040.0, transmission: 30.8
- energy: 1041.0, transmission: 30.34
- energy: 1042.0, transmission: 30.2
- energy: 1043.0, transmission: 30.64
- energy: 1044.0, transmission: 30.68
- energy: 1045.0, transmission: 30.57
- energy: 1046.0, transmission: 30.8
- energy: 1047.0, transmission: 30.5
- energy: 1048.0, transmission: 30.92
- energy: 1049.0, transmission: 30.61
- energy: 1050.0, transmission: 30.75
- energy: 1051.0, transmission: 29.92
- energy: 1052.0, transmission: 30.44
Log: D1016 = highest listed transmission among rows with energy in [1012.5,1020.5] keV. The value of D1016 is 32.59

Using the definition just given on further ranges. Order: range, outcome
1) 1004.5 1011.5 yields 32.3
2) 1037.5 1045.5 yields 31.31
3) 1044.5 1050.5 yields 30.92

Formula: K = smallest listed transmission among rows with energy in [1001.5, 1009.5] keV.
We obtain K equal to 30.36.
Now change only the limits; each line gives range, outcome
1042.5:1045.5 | 30.57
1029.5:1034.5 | 30.61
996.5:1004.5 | 30.55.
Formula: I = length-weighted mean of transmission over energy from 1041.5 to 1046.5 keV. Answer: 30.6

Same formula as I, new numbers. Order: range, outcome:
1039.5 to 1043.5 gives 30.5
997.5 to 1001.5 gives 31.9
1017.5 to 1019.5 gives 31.2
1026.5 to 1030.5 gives 31.1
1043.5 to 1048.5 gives 30.7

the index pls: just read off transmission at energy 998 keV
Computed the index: 31.55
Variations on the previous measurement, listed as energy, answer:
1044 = 30.68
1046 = 30.8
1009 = 31.23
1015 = 30.98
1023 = 30.98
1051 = 29.92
